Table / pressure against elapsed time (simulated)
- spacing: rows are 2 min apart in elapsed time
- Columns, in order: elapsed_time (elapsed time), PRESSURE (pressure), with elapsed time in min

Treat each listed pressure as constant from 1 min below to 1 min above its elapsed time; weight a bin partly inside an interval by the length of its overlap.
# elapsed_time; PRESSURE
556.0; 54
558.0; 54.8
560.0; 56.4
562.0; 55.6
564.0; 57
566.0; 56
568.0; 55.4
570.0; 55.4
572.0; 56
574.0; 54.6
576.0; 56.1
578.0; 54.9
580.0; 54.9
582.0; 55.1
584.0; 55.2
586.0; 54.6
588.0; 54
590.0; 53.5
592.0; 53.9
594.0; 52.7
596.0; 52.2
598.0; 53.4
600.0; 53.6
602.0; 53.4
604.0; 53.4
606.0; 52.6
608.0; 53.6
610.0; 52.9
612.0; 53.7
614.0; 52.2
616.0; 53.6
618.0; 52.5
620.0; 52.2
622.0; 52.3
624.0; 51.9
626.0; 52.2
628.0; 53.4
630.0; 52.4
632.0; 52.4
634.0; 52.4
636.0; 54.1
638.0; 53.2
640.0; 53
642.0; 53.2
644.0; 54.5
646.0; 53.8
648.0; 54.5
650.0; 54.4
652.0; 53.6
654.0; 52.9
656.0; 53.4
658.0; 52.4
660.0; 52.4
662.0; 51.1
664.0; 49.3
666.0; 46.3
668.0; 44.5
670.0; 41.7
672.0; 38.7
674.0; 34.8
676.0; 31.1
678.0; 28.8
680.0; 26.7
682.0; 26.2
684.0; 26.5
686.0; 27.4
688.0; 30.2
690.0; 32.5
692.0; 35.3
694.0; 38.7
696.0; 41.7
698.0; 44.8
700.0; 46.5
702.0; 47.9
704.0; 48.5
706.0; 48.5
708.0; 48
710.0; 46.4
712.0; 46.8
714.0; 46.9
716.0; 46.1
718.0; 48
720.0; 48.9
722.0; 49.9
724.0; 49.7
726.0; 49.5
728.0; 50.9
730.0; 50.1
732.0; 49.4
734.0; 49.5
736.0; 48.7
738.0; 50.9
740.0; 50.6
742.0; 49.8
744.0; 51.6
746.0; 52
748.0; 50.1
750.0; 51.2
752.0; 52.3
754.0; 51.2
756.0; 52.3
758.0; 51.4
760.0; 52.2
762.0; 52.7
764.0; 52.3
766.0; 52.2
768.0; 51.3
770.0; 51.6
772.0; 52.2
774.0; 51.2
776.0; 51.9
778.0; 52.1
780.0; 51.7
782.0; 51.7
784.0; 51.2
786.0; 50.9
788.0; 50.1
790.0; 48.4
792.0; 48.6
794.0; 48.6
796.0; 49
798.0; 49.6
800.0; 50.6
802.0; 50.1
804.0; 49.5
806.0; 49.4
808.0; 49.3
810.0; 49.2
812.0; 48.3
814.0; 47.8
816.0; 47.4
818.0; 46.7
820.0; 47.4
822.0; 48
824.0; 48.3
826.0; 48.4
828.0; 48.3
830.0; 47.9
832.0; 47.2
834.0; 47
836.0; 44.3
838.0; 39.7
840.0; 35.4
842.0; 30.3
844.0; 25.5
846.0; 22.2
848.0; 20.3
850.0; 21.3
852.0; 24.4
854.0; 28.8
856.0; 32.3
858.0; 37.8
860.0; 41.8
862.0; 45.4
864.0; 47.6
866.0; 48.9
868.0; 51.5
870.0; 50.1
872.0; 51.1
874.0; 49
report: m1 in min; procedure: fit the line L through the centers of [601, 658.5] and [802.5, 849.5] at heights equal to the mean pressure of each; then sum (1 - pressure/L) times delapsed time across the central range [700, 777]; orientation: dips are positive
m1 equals -4.5 min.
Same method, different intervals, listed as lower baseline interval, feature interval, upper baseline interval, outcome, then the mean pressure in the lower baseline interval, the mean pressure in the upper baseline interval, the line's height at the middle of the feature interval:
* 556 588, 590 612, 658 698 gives -1.18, 55.4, 37.6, 50.5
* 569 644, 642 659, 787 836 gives -0.39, 53.5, 48.5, 52.5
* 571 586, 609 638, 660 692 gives -3.97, 55.2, 36.2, 46.5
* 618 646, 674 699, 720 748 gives 9.15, 52.9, 50.1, 51.4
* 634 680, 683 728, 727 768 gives 5.77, 47.9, 51.1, 49.6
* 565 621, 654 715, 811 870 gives 9.55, 54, 40.5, 49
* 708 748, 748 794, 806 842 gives -3.32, 49.2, 46.1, 47.8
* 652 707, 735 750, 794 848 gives -2.84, 40.9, 44.5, 42.5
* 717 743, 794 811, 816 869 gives -2.49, 49.7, 39.6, 43.2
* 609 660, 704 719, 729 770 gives 1.28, 53.1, 51.1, 51.8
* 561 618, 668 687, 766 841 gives 7.30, 54.2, 48.7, 52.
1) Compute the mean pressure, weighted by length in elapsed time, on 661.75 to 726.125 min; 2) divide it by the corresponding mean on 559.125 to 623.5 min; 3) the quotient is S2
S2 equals 0.76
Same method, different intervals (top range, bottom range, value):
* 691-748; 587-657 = 0.90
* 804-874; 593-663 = 0.79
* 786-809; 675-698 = 1.55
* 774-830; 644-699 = 1.18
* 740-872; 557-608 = 0.85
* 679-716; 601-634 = 0.75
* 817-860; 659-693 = 1.03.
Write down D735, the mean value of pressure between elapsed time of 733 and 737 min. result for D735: 49.1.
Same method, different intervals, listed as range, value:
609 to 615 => 52.9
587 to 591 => 53.8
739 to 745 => 50.7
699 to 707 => 47.9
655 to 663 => 52.3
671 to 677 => 34.9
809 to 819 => 47.9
